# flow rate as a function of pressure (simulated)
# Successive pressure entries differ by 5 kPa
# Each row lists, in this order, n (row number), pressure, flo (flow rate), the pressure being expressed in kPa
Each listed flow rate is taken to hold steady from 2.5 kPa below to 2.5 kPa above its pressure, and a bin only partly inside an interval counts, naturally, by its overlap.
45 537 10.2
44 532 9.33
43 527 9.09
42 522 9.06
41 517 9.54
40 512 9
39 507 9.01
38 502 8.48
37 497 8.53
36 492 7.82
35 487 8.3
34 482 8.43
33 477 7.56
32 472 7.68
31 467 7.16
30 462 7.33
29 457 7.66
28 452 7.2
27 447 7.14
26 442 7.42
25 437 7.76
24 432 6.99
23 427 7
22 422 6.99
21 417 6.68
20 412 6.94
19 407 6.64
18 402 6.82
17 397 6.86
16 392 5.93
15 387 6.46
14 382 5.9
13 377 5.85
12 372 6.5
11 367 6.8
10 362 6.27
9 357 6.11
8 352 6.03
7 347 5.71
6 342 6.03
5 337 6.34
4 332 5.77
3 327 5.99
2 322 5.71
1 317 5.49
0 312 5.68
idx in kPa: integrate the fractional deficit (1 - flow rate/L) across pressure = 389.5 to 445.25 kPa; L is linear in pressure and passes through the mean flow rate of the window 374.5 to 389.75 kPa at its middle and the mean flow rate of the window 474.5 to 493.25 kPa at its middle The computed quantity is -1.3 kPa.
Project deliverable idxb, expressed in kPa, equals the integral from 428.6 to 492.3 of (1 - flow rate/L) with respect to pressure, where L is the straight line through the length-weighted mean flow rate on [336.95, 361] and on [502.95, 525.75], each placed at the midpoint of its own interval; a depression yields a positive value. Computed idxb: 4.3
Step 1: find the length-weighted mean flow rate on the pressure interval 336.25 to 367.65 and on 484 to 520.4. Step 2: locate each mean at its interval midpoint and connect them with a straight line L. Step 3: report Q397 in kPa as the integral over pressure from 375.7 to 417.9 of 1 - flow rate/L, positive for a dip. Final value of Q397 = 2.7 kPa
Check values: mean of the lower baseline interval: 6.14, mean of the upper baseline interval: 8.67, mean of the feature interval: 6.46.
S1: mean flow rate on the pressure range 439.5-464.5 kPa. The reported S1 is 7.35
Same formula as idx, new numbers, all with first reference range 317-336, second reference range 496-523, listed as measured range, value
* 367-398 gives 2.3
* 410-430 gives 1.4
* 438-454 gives 1.1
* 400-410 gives 0.6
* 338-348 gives 0.2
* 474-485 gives 0.6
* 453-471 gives 1.6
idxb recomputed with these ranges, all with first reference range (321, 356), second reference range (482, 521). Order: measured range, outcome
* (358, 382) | 0.7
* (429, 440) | 0.3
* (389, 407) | 1.0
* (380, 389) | 0.7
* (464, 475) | 1.0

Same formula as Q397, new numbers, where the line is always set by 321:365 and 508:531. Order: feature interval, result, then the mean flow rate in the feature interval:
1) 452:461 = 0.6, 7.48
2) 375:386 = 1.2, 5.96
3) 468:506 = 2.1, 8.11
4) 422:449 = 1.5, 7.24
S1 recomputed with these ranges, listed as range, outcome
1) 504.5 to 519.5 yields 9.18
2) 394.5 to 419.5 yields 6.79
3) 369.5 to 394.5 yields 6.13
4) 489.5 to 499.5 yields 8.18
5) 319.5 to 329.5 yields 5.85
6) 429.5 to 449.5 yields 7.33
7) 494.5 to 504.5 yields 8.51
